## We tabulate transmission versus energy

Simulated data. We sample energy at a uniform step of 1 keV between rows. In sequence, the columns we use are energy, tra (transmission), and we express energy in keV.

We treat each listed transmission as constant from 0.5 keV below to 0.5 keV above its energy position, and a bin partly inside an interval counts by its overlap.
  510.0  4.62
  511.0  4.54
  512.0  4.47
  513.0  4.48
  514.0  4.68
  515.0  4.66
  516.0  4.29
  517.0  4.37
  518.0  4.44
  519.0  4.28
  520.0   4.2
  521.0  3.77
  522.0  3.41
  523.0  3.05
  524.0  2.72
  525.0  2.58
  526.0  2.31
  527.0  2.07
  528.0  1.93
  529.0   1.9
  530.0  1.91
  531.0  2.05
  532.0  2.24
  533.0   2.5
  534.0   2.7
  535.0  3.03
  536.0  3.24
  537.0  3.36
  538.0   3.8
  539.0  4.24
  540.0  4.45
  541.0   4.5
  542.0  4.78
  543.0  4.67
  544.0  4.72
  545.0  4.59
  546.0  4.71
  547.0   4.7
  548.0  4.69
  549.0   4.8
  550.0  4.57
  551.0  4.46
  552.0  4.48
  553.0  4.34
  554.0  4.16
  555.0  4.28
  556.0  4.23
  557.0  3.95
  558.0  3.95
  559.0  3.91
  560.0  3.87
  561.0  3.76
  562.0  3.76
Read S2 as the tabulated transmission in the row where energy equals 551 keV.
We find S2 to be 4.46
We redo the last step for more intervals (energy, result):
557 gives 3.95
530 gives 1.91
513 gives 4.48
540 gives 4.45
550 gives 4.57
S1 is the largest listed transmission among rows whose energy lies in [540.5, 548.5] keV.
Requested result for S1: 4.78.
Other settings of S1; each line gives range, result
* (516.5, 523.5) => 4.44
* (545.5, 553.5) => 4.8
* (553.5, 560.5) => 4.28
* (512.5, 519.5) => 4.68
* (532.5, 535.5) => 3.03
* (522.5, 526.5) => 3.05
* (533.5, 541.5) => 4.5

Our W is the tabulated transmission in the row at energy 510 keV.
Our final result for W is 4.62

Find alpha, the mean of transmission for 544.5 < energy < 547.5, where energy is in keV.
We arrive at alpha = 4.67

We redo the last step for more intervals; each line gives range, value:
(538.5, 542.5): 4.49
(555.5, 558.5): 4.04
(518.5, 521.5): 4.08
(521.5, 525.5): 2.94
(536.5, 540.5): 3.96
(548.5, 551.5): 4.61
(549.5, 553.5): 4.46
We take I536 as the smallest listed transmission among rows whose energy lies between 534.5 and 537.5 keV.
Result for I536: 3.03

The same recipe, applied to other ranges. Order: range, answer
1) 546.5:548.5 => 4.69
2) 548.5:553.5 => 4.34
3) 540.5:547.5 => 4.5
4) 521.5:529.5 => 1.9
